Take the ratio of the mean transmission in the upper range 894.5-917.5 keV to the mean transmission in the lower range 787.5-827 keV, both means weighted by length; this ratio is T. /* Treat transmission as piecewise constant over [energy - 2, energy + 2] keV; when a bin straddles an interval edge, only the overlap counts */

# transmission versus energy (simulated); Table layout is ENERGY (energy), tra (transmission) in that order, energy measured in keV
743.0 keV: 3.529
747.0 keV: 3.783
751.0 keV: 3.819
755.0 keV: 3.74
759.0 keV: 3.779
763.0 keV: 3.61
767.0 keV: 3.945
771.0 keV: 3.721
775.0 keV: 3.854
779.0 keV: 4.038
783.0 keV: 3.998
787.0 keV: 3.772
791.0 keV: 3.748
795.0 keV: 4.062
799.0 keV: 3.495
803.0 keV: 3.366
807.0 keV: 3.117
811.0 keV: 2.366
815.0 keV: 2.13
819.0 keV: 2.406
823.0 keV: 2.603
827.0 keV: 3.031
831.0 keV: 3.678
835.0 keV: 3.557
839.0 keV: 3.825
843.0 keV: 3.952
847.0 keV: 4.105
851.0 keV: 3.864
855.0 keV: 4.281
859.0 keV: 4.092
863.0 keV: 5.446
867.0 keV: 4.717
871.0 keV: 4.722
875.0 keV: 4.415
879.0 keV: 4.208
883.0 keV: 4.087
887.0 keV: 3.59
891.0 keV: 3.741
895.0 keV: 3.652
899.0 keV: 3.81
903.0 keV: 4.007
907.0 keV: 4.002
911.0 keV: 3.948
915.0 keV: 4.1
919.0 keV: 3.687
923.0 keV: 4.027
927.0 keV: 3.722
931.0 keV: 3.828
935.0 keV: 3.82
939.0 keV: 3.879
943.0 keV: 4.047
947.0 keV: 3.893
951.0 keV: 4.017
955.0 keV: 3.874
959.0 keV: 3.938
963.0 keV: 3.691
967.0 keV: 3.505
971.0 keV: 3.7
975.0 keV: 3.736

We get 1.3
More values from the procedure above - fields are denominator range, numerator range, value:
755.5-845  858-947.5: 1.17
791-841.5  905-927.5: 1.24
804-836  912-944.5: 1.36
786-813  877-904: 1.14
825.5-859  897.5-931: 1.02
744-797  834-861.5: 1.04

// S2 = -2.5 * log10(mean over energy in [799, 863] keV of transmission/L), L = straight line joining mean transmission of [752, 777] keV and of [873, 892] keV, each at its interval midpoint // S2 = 0.15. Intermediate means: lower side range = 3.78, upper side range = 4.02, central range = 3.43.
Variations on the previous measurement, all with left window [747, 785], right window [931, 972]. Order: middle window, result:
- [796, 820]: 0.31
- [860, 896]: -0.12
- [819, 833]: 0.26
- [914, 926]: -0.02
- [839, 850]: -0.04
